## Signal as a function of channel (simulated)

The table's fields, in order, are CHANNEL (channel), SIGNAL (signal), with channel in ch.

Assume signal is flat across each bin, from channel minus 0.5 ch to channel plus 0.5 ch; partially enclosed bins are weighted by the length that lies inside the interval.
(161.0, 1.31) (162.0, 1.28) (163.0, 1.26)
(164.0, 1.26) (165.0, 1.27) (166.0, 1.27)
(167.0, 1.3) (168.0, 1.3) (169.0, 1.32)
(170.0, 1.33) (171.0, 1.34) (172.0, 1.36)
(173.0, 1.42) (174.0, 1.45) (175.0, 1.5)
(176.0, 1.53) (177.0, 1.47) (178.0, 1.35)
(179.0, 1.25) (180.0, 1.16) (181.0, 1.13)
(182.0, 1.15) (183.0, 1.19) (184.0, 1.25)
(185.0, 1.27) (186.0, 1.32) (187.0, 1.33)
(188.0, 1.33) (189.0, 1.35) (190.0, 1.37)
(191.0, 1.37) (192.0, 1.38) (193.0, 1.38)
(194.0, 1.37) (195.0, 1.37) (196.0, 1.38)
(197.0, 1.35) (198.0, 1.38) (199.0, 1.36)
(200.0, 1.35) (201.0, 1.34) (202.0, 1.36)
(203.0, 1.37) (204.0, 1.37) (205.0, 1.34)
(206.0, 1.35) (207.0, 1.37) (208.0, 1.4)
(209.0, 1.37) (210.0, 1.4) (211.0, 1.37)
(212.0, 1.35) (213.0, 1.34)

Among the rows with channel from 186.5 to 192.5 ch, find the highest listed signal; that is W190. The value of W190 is 1.38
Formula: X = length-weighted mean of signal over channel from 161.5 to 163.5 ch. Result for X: 1.27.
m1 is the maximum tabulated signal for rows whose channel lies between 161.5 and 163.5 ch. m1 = 1.28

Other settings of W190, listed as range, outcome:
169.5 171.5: 1.34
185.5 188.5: 1.33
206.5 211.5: 1.4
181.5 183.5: 1.19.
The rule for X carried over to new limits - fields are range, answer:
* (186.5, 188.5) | 1.33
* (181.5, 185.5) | 1.21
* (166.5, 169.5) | 1.31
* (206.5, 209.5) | 1.38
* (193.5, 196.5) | 1.37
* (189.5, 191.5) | 1.37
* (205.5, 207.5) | 1.36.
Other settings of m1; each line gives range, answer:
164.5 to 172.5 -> 1.36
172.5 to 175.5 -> 1.5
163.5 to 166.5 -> 1.27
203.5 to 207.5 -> 1.37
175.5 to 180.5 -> 1.53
